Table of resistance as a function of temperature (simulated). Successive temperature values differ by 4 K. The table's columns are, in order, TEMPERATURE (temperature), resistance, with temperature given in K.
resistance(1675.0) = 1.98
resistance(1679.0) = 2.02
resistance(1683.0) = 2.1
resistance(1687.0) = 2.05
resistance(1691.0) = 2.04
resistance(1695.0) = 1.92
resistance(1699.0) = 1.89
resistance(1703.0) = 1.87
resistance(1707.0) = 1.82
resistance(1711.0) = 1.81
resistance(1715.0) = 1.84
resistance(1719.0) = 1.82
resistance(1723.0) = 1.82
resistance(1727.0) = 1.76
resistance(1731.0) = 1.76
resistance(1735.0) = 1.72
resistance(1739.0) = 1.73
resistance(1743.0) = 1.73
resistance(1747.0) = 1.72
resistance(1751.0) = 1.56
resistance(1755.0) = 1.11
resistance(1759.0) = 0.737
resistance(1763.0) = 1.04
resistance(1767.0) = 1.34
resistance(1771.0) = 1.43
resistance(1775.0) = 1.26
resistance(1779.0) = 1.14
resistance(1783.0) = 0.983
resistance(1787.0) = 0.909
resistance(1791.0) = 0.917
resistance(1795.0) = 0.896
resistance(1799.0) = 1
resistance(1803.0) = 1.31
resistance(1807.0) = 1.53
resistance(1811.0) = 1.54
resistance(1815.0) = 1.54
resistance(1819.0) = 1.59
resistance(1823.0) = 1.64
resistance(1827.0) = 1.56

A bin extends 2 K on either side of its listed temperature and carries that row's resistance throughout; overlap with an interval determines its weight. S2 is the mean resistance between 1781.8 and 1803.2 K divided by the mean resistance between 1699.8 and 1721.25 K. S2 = 0.53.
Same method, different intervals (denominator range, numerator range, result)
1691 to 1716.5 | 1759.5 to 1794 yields 0.59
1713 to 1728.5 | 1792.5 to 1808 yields 0.64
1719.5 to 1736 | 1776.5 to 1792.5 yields 0.56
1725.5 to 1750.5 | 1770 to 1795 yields 0.62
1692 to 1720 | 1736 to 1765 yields 0.75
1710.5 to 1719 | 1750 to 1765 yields 0.59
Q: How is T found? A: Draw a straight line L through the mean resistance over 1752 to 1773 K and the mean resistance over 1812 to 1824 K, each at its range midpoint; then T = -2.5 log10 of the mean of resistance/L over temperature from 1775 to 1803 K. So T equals 0.307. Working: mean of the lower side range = 1.15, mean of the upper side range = 1.58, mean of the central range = 1.02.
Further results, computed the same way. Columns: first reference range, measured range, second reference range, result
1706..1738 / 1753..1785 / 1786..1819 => 0.28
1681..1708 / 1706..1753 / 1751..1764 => -0.22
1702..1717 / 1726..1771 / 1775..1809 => 0.02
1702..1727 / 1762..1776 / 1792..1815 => 0.15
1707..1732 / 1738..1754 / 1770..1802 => -0.09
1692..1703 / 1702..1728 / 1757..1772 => -0.07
